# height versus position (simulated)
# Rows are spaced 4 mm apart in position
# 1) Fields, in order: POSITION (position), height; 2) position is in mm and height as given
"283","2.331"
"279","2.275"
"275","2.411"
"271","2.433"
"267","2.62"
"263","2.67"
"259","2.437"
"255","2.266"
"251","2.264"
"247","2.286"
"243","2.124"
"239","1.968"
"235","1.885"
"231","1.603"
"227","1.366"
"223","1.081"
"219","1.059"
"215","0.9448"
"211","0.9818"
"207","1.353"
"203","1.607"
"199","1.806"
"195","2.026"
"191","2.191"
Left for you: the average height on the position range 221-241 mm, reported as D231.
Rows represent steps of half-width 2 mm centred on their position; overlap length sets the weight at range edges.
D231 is 1.58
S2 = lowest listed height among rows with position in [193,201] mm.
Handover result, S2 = 1.806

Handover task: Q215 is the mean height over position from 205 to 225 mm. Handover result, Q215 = 1.08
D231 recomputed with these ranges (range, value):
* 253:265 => 2.46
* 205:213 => 1.17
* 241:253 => 2.22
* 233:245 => 1.99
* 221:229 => 1.22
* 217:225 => 1.07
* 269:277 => 2.42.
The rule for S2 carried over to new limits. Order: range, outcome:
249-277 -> 2.264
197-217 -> 0.9448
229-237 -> 1.603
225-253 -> 1.366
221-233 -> 1.081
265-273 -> 2.433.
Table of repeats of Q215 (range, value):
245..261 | 2.31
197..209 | 1.59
